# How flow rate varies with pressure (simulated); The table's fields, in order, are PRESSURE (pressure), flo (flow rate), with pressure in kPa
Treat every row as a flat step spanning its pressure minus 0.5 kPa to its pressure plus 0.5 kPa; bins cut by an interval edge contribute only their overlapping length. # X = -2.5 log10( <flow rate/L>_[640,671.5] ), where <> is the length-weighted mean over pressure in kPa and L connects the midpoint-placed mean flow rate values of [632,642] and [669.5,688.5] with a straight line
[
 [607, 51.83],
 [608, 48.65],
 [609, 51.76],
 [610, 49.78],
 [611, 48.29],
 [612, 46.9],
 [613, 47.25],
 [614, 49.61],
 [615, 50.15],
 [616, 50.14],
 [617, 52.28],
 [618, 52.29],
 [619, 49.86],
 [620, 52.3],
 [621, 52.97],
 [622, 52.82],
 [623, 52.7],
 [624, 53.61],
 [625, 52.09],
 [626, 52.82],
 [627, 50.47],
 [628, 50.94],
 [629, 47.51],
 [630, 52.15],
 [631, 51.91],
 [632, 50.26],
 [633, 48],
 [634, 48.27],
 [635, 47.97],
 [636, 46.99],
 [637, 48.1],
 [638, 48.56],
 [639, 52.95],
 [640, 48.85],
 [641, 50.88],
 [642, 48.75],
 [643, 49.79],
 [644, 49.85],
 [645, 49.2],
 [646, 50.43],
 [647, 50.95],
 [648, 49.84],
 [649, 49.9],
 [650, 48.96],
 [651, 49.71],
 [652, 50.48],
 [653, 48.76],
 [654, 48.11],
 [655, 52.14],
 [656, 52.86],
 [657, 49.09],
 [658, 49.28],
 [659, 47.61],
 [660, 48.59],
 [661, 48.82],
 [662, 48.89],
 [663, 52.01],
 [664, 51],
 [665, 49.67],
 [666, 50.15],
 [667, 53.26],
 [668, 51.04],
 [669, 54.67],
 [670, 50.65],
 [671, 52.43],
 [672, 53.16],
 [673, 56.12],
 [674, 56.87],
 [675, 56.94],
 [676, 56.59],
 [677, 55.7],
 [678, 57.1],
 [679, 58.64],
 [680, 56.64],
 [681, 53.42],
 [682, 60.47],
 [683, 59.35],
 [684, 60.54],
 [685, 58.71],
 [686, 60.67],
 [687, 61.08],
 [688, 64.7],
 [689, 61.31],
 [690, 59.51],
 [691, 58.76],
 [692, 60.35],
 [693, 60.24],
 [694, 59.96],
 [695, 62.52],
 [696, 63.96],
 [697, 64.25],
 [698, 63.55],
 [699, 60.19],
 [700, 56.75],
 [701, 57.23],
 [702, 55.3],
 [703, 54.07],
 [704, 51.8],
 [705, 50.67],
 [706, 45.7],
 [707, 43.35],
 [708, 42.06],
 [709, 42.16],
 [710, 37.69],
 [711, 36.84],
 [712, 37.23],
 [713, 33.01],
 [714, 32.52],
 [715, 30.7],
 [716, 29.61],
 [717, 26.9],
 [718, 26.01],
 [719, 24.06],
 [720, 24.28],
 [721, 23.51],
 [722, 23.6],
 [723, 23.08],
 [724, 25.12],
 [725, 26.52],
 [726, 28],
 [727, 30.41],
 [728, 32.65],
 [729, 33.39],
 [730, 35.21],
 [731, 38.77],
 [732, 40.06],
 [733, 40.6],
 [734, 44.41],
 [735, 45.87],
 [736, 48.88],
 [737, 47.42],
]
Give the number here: 0.052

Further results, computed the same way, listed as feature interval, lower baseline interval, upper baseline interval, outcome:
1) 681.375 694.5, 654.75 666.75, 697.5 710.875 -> -0.199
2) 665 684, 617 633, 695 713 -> -0.087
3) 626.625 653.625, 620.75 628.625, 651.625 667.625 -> 0.035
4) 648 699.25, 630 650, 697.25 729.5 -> -0.248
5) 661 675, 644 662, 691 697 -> 0.034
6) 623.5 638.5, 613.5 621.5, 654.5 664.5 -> 0.018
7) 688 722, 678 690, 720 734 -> 0.005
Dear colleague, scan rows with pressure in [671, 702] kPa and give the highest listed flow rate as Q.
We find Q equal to 64.7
